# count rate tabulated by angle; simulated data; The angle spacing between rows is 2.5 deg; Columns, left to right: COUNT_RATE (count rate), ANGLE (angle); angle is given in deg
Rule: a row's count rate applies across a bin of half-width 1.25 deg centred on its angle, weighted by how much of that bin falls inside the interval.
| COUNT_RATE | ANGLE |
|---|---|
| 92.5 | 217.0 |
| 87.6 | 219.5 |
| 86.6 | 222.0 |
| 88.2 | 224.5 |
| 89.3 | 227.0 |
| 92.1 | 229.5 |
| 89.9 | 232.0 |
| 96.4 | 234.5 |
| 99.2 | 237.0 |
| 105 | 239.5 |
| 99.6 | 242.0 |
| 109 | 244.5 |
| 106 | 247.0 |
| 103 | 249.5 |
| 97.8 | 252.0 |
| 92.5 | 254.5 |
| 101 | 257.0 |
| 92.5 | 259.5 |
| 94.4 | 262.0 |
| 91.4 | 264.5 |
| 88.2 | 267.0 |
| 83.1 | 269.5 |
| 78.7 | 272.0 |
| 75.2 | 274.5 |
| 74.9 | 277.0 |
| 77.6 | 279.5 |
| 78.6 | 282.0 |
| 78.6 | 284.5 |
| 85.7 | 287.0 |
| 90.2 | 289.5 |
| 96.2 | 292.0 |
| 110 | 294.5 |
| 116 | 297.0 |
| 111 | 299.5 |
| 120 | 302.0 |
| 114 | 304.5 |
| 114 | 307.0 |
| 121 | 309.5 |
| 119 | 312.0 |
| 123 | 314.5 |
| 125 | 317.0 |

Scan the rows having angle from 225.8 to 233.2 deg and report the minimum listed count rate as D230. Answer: 89.3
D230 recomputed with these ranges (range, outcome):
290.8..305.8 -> 96.2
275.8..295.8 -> 74.9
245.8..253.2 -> 97.8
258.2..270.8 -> 83.1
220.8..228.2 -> 86.6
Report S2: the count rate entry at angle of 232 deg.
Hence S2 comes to 89.9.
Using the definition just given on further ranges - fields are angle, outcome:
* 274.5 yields 75.2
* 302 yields 120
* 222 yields 86.6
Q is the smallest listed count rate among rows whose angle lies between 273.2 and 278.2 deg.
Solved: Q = 74.9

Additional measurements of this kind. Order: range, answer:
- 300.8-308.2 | 114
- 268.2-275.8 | 75.2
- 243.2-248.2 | 106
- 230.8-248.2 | 89.9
